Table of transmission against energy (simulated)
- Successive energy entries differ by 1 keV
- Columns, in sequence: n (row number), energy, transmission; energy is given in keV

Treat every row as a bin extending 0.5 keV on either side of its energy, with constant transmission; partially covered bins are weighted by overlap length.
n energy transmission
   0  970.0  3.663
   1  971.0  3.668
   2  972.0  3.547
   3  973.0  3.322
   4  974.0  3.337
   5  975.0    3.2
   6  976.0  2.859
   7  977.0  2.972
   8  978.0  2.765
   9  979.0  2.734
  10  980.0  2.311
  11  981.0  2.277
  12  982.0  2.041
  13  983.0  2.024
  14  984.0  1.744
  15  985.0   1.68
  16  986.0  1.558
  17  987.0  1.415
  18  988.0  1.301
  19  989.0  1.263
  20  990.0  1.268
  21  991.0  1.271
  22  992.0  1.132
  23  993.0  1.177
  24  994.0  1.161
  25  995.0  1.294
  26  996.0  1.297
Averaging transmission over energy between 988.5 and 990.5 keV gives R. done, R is 1.27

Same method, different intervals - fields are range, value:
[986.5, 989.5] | 1.33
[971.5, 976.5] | 3.25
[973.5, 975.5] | 3.27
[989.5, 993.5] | 1.21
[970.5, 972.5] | 3.61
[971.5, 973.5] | 3.43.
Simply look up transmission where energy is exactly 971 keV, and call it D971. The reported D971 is 3.668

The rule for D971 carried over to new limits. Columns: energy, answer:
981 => 2.277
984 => 1.744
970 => 3.663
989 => 1.263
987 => 1.415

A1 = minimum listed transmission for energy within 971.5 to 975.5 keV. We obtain 3.2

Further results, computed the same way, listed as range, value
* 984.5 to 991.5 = 1.263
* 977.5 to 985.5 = 1.68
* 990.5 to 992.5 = 1.132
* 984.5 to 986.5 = 1.558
